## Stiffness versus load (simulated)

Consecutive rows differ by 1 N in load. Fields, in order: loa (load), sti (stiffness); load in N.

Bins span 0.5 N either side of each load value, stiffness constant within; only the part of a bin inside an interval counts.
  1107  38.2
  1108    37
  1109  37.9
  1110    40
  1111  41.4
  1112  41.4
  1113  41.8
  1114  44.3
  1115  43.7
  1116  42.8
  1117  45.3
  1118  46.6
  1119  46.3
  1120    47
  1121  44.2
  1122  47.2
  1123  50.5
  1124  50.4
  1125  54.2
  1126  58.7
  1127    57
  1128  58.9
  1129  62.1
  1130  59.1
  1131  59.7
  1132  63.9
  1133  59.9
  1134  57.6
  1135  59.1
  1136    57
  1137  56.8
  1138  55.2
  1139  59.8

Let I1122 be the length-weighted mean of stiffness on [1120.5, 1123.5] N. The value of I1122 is 47.3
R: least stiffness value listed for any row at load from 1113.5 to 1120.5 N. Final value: 42.8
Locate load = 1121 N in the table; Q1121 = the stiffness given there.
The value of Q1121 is 44.2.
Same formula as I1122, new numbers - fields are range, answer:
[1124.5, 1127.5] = 56.6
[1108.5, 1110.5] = 39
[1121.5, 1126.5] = 52.2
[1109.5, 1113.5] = 41.1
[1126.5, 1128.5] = 58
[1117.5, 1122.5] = 46.3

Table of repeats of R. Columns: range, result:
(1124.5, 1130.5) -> 54.2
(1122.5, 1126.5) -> 50.4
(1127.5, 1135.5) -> 57.6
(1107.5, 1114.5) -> 37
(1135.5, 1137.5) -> 56.8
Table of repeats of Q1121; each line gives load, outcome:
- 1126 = 58.7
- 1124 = 50.4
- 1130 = 59.1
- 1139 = 59.8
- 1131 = 59.7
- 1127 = 57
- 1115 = 43.7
